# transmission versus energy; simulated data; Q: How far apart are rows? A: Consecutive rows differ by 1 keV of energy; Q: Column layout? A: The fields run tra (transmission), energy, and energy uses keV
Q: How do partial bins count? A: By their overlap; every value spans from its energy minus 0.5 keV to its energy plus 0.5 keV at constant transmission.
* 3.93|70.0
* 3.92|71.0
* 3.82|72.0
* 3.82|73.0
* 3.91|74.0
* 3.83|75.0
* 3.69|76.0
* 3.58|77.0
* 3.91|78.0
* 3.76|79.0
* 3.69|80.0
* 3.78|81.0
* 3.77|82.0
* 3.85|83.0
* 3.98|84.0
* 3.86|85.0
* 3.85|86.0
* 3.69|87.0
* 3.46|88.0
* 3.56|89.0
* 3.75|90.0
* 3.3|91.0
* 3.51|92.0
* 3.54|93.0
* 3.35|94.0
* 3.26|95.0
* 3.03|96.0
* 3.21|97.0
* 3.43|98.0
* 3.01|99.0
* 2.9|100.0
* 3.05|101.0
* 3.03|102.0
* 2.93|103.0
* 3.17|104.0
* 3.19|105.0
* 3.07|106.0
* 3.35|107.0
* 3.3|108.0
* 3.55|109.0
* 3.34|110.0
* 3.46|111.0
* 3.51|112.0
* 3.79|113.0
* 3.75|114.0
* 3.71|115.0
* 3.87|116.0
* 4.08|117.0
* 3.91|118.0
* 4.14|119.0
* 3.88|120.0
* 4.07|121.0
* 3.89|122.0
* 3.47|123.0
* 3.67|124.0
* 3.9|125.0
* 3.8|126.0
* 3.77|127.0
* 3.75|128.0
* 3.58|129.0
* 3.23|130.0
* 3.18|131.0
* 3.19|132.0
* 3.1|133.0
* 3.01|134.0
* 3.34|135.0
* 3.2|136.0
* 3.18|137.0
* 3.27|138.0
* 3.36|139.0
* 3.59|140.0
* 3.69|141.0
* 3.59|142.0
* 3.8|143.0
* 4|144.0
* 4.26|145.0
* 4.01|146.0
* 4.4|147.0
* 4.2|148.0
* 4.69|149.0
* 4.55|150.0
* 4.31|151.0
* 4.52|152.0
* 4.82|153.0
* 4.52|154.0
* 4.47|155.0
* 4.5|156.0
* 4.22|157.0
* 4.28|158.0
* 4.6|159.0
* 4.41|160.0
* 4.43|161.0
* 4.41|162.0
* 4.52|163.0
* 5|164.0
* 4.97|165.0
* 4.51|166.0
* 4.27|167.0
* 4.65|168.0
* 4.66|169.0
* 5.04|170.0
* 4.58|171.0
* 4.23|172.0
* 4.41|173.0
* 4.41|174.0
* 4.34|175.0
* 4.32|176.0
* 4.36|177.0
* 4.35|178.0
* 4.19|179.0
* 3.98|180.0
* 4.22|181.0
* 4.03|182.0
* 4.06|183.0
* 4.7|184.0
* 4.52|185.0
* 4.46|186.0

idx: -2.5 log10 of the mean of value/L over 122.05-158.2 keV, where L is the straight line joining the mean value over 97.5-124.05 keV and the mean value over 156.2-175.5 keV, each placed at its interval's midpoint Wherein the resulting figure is 0.058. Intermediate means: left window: 3.5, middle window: 3.84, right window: 4.52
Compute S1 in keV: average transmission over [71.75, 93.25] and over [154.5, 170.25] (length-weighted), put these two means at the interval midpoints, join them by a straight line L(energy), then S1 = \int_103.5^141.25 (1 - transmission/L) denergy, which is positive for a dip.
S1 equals 5.47 keV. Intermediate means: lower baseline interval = 3.72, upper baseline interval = 4.55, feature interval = 3.53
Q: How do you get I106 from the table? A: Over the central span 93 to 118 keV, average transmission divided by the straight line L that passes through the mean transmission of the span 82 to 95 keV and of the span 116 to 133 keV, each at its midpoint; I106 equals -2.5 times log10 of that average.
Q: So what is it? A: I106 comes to 0.09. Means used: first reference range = 3.63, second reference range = 3.71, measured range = 3.36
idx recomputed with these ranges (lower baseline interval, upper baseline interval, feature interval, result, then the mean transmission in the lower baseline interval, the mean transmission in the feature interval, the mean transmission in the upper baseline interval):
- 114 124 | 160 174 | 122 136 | 0.16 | 3.87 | 3.47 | 4.58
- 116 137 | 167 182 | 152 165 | -0.10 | 3.6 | 4.53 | 4.39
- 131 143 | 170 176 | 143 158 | -0.17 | 3.33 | 4.37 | 4.44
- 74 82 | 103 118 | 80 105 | 0.07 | 3.76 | 3.43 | 3.5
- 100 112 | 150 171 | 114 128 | -0.08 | 3.22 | 3.85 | 4.56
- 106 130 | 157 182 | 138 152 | 0.02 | 3.7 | 4.02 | 4.45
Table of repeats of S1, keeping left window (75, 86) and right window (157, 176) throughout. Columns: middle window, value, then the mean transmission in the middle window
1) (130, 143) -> 2.9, 3.32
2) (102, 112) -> 1.9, 3.26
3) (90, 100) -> 1.6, 3.3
